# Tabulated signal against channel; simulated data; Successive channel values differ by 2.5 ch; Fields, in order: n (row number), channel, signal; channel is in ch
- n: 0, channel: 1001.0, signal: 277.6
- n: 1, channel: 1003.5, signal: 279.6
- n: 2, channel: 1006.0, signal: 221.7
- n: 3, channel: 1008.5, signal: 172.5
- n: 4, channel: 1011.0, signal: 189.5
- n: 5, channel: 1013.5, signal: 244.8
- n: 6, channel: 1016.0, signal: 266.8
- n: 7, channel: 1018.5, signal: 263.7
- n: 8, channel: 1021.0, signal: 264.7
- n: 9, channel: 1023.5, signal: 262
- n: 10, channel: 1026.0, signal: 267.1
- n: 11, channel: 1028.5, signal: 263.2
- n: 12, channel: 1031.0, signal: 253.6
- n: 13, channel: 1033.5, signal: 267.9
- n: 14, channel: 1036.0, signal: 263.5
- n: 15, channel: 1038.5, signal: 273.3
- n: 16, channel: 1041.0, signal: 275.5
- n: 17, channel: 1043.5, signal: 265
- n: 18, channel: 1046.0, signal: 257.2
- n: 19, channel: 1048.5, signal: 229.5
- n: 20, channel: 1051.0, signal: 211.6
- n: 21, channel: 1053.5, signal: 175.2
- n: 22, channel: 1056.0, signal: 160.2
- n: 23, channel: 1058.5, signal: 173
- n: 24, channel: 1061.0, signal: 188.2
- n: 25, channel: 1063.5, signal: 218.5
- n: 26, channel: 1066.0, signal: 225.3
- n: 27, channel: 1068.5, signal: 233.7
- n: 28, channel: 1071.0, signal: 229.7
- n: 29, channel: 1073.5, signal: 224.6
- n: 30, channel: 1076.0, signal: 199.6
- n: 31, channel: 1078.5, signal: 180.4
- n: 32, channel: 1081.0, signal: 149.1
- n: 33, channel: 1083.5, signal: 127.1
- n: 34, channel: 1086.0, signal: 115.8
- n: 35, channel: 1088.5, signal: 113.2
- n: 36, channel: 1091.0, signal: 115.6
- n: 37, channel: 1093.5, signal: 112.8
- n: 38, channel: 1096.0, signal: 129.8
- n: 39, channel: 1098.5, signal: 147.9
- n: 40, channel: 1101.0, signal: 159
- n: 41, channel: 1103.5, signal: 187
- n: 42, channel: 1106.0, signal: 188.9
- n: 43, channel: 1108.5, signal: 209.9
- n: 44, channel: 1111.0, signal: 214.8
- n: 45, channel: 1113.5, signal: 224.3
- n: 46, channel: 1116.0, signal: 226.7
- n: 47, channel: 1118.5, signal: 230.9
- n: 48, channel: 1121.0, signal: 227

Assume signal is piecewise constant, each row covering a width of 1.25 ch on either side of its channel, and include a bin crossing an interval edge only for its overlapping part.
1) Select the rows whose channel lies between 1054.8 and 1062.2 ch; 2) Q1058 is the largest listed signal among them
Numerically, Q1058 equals 188.2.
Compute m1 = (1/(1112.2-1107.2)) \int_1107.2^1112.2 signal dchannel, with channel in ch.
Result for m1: 212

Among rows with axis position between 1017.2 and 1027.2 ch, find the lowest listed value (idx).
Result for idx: 262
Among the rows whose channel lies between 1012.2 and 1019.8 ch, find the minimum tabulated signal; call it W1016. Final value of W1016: 244.8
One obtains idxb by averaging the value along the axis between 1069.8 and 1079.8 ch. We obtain 208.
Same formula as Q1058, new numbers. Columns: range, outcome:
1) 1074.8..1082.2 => 199.6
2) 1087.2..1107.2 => 188.9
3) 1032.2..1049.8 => 275.5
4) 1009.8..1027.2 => 267.1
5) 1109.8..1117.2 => 226.7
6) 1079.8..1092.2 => 149.1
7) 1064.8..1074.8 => 233.7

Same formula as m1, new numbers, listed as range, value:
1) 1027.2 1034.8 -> 262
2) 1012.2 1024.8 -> 260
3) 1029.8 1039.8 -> 265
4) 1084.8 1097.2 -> 117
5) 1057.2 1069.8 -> 208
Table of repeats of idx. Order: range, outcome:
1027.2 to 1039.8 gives 253.6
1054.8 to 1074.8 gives 160.2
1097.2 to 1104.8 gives 147.9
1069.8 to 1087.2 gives 115.8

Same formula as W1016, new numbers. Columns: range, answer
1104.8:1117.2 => 188.9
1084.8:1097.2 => 112.8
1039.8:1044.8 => 265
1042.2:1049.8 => 229.5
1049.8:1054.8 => 175.2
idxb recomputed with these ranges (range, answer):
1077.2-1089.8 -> 137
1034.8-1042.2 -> 271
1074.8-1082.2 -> 176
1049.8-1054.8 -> 193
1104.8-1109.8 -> 200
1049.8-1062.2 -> 181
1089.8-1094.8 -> 114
